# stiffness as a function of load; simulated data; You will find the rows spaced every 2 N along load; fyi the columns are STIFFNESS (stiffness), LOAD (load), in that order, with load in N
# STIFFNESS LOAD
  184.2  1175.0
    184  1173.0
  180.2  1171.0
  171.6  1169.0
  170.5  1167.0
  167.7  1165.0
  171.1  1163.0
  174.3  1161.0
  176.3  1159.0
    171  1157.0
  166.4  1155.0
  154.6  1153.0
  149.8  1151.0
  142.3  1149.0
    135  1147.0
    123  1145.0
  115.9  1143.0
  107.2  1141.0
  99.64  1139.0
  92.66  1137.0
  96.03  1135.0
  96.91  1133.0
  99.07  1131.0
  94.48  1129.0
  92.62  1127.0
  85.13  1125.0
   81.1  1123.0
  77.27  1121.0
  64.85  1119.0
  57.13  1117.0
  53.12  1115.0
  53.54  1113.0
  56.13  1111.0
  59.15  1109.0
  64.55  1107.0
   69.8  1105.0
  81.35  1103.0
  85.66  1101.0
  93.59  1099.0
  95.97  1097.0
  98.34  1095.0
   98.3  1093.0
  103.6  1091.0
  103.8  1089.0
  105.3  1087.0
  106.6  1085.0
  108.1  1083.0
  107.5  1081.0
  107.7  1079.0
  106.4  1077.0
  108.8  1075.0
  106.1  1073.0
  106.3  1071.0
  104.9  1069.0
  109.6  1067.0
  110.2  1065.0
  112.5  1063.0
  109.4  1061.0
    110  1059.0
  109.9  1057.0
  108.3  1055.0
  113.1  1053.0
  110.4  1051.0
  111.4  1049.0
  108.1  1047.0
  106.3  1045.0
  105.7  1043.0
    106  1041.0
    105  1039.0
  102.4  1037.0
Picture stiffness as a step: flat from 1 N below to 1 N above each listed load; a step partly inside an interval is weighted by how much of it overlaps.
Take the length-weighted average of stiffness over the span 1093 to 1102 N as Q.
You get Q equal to 93.9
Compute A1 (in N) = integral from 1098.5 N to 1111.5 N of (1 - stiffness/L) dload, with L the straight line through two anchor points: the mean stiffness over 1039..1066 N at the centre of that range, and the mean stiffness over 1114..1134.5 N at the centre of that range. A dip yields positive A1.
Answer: 2.3 N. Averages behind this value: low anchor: 109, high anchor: 80.6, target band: 72.7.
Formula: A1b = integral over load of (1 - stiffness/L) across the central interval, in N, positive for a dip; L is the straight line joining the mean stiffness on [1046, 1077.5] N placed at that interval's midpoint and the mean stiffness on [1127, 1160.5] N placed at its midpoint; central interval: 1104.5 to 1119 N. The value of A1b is 7.3 N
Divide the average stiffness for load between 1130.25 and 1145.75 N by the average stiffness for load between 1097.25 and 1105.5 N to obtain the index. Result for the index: 1.22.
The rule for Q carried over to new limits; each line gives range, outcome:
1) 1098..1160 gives 99.8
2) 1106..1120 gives 58.4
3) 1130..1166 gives 135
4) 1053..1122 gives 93.1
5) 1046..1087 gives 109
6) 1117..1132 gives 83.1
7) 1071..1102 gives 103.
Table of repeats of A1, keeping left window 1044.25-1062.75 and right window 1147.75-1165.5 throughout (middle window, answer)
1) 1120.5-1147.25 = 9.3 N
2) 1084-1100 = 3.6 N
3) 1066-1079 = 1.4 N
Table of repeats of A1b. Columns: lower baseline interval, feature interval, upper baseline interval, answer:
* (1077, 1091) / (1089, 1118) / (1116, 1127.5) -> 4.50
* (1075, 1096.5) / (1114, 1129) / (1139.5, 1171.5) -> 6.42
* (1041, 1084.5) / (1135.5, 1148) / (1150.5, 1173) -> 3.64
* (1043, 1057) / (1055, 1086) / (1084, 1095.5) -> -0.67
